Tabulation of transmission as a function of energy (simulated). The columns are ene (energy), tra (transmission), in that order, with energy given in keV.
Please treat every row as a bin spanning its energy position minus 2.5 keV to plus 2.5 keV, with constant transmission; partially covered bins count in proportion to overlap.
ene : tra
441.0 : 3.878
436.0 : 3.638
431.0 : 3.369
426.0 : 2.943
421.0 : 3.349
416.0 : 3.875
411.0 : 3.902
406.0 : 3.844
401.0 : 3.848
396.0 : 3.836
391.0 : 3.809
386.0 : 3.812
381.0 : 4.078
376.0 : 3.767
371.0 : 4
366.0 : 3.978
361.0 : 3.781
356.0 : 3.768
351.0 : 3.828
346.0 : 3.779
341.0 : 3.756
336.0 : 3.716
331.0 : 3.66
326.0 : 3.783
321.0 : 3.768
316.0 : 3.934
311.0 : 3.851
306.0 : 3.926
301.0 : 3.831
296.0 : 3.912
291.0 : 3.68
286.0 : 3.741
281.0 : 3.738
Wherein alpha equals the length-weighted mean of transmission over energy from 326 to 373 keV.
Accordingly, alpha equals 3.8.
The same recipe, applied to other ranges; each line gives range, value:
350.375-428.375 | 3.78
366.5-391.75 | 3.91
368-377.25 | 3.9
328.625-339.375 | 3.69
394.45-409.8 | 3.85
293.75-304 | 3.87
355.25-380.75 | 3.88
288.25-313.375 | 3.84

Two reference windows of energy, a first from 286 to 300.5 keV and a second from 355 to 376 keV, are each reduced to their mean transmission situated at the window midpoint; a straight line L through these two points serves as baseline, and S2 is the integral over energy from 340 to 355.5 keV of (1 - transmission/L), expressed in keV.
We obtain 0.3 keV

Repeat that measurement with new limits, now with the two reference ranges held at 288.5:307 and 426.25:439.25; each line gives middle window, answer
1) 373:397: -1.98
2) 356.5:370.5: -0.95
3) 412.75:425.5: -0.20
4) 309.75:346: -0.37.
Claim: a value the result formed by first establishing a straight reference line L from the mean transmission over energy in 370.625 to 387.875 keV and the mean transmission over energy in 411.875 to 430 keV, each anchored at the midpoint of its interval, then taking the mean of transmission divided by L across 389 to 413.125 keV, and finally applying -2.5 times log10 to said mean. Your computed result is -0.06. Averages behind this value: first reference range 3.91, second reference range 3.43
